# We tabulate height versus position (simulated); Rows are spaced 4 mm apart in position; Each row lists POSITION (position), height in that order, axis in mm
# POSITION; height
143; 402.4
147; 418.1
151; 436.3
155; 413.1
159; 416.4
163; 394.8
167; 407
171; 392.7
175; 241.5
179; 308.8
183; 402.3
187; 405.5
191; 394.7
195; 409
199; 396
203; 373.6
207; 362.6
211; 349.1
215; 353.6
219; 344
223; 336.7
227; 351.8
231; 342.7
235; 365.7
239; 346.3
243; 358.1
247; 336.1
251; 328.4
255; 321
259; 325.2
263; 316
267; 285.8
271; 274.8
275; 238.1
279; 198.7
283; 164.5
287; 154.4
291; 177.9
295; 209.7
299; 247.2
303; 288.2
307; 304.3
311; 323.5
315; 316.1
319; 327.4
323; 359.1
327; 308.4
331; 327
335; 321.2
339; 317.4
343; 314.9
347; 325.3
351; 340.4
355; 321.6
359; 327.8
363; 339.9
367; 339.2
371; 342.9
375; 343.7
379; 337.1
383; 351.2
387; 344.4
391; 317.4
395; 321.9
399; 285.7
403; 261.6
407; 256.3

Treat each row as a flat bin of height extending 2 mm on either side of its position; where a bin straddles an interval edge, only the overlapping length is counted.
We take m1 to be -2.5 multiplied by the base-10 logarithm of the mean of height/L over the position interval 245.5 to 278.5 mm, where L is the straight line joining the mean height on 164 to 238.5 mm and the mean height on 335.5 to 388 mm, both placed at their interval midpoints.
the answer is 0.18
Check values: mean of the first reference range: 363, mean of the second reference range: 334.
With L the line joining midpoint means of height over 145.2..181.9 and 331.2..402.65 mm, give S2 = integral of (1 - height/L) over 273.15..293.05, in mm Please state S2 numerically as 9.3 mm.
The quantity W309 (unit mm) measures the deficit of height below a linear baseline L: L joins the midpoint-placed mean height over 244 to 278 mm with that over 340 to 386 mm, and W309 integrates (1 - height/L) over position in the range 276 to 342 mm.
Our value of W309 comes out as 9.7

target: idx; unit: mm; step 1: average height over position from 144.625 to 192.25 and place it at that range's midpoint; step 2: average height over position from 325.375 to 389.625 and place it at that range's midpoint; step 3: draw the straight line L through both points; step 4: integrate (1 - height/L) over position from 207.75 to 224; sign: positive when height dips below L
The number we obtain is 1.1 mm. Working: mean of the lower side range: 386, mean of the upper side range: 331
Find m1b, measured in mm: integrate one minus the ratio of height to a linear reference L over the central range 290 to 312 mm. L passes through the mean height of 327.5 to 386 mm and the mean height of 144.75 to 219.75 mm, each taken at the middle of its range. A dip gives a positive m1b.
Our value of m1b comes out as 5.6 mm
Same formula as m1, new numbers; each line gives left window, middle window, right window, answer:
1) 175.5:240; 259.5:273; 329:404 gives 0.18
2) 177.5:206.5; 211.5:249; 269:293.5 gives -0.15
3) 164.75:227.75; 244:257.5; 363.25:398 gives 0.08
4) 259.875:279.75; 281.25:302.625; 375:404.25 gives 0.37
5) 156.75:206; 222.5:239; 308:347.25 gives 0.03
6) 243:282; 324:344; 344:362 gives 0.00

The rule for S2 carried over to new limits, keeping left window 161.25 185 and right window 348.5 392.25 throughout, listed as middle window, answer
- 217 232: 0.4 mm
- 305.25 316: 0.9 mm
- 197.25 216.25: -0.7 mm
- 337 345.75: 0.6 mm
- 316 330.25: 0.5 mm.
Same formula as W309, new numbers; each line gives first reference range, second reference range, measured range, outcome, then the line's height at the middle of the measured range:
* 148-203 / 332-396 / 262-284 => 6.8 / 358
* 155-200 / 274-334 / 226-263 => -2.5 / 319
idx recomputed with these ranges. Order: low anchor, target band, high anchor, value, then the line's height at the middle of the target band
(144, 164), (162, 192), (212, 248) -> 2.2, 396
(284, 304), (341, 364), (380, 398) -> -3.5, 284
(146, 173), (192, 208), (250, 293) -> -1.5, 353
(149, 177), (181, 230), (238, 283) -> -3.6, 347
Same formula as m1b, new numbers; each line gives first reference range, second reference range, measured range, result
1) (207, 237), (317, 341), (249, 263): 0.78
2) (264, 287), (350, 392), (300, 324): -3.92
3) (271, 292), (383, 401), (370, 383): -1.68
